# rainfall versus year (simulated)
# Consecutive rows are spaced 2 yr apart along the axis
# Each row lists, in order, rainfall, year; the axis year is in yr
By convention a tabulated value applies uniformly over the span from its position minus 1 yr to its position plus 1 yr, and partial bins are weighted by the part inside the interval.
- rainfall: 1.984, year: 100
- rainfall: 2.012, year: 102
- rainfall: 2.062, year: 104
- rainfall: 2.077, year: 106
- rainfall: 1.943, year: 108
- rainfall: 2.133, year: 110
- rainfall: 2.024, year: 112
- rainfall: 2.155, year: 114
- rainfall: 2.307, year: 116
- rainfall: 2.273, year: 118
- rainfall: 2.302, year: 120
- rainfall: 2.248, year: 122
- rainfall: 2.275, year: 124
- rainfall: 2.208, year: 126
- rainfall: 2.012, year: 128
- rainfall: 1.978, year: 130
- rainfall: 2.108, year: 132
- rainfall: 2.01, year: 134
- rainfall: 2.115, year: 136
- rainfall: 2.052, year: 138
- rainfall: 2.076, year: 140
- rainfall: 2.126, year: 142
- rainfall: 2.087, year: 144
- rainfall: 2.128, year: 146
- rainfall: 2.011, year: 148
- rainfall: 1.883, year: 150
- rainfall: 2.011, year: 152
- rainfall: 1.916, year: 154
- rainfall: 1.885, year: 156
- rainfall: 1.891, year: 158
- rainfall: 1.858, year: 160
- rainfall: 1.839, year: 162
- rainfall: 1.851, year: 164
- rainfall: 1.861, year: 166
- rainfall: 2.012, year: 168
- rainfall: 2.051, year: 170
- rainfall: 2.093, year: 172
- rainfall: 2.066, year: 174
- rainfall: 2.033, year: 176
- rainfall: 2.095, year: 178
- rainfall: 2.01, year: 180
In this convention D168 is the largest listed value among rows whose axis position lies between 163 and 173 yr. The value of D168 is 2.093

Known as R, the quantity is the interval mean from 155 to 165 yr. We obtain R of 1.86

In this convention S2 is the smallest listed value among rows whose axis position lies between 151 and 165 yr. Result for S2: 1.839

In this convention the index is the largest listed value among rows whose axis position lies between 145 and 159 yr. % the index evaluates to 2.128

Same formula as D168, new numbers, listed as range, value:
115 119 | 2.307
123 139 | 2.275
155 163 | 1.891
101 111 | 2.133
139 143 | 2.126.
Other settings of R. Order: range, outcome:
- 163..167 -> 1.86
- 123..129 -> 2.17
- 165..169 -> 1.94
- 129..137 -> 2.05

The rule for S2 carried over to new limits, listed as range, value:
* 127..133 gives 1.978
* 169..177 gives 2.033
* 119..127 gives 2.208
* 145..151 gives 1.883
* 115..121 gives 2.273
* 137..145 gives 2.052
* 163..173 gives 1.851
